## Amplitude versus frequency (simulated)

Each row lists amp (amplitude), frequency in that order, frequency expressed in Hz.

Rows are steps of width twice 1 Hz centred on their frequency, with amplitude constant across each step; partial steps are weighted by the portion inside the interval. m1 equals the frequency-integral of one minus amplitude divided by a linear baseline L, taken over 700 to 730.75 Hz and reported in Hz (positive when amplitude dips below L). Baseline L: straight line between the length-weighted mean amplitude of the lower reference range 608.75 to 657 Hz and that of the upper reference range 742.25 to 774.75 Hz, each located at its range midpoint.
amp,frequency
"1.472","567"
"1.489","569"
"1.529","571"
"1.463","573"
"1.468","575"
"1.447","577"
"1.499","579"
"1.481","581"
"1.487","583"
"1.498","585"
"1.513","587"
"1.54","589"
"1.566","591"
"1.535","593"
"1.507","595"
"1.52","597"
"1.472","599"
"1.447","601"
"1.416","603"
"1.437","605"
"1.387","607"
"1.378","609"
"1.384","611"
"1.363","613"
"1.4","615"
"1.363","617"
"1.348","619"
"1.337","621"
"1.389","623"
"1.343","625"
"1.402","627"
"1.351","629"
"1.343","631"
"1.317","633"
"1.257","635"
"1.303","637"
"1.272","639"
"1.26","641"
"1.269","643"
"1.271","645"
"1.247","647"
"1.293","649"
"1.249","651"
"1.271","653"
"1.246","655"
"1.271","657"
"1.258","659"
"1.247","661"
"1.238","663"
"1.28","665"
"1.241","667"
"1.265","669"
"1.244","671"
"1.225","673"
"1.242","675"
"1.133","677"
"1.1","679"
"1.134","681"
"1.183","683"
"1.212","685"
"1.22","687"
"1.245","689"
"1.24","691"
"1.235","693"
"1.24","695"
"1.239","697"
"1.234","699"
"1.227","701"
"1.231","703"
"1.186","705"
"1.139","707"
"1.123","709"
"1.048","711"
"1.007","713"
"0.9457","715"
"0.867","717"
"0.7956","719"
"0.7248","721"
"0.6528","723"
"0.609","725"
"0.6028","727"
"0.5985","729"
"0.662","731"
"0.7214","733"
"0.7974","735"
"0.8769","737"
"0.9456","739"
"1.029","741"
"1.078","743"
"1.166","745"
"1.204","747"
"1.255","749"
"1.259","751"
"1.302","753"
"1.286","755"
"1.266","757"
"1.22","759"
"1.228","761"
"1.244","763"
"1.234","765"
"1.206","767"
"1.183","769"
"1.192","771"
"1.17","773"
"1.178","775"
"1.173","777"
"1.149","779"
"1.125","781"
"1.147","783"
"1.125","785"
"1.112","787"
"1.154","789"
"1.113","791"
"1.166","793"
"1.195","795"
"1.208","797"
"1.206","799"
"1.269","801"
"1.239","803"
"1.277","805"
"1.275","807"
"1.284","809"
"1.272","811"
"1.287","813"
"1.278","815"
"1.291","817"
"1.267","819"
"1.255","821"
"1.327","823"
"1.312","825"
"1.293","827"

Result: 8.4 Hz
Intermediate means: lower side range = 1.32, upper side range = 1.22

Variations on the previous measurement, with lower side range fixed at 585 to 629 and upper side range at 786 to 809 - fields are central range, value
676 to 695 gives 2.07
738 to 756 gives 1.35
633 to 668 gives 2.90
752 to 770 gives 0.10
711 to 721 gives 3.08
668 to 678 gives 0.97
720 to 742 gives 9.18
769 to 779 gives 0.46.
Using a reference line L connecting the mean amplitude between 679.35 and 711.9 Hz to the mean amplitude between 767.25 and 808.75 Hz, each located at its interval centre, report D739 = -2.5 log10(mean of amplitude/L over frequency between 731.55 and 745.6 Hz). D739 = 0.268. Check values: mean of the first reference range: 1.19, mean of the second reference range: 1.19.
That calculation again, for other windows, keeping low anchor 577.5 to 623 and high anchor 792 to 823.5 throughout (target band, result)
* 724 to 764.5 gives 0.27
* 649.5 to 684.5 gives 0.13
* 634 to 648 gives 0.11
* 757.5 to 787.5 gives 0.09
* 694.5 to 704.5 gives 0.10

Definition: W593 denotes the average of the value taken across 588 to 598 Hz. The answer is 1.53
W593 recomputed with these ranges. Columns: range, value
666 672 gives 1.25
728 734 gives 0.661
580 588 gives 1.49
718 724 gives 0.724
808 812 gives 1.28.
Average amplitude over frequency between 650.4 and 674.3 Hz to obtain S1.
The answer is 1.25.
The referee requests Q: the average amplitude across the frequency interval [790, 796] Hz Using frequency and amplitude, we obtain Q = 1.16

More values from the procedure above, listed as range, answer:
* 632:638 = 1.29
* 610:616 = 1.38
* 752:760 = 1.27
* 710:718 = 0.967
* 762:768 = 1.23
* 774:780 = 1.17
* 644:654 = 1.27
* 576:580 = 1.47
